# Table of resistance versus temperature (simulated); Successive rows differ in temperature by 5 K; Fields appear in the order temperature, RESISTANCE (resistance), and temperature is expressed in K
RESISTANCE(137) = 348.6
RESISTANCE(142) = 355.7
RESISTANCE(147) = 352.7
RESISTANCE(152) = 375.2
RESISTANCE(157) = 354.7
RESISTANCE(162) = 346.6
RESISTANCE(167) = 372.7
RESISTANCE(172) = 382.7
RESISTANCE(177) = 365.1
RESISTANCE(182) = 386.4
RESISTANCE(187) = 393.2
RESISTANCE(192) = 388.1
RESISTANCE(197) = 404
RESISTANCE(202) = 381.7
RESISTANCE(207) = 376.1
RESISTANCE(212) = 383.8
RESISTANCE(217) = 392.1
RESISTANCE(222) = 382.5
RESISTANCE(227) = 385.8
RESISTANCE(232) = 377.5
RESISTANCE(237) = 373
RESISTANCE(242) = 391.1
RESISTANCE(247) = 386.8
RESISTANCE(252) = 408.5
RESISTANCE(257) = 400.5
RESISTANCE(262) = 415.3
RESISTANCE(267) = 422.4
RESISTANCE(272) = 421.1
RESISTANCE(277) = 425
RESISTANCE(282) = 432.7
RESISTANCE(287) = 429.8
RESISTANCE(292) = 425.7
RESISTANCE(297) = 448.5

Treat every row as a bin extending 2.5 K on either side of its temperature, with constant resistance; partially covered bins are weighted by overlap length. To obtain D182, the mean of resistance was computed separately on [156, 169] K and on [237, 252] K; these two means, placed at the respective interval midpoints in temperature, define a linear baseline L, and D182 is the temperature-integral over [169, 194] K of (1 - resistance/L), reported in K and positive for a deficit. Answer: -1.2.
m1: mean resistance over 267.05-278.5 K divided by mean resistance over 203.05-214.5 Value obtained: 1.11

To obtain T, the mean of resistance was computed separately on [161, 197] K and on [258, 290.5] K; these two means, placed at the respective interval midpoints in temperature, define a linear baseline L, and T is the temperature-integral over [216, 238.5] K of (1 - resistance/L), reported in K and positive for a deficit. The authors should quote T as 1.1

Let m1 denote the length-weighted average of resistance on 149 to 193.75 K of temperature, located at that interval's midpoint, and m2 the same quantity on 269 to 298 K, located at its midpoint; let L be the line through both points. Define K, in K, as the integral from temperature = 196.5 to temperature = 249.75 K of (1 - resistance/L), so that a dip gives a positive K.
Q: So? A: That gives 2.0 K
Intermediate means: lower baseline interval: 373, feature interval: 384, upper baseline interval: 429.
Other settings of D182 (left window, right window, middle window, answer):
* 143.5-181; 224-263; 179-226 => -1.2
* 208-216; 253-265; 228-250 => 0.8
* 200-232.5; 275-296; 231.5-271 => 0.8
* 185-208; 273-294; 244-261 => 0.6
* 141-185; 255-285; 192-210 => -0.1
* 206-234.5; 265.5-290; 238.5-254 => 0.4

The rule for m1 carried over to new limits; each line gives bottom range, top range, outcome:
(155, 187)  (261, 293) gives 1.15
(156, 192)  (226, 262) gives 1.05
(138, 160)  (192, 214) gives 1.08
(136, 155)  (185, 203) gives 1.09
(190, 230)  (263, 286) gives 1.10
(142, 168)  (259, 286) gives 1.18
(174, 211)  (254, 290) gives 1.09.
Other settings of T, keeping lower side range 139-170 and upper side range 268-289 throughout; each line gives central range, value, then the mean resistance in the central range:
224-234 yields 0.5 K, 382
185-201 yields -0.6 K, 394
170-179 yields -0.1 K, 374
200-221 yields 0.4 K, 383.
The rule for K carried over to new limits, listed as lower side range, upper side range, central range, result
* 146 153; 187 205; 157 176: 0.4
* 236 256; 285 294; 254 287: -0.6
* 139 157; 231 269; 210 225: 0.0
